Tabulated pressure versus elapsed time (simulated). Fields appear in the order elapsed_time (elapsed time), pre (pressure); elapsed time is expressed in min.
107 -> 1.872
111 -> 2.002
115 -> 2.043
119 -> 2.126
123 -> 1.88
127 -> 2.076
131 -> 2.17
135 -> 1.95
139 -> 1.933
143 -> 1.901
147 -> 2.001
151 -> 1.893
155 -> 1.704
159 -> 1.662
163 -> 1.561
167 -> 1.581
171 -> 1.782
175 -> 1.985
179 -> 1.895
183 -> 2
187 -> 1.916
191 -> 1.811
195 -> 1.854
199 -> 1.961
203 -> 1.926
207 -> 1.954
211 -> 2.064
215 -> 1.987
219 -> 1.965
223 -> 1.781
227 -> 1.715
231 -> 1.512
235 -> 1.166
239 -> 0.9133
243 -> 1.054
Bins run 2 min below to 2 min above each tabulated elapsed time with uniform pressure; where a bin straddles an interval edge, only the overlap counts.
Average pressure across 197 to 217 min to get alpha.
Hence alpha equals 1.98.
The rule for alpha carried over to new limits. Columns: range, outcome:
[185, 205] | 1.89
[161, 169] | 1.57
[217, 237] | 1.63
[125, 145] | 2.01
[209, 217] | 2.03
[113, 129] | 2.03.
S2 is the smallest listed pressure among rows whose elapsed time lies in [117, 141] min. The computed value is 1.88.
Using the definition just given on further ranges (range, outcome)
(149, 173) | 1.561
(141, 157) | 1.704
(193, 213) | 1.854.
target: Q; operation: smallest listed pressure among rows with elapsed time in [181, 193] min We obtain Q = 1.811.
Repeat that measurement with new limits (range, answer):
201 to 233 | 1.512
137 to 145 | 1.901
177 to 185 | 1.895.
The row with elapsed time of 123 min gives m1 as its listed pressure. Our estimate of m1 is 1.88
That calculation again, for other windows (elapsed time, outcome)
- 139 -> 1.933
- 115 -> 2.043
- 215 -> 1.987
